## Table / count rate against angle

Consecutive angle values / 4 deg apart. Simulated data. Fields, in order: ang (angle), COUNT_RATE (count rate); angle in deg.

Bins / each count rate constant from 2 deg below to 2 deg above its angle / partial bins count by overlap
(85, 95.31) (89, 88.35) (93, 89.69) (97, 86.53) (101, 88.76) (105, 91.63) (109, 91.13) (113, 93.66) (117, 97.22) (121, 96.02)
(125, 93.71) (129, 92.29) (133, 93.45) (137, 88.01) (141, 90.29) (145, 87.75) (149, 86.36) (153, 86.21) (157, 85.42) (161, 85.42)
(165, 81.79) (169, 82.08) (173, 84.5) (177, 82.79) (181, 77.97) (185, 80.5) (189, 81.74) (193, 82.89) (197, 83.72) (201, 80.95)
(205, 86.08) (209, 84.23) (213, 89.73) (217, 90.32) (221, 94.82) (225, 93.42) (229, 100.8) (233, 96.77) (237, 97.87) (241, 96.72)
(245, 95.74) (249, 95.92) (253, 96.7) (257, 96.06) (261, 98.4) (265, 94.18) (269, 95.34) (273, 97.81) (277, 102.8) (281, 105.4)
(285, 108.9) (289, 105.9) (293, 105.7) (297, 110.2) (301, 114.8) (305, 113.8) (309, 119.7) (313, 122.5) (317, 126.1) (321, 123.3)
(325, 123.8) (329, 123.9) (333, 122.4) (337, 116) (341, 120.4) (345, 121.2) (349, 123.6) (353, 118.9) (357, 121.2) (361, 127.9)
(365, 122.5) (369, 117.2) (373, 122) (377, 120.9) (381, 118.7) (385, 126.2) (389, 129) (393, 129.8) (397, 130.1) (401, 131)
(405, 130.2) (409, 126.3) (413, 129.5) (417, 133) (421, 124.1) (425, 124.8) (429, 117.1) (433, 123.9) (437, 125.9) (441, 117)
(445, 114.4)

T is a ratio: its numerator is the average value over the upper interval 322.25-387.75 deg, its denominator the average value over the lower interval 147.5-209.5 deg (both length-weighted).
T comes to 1.46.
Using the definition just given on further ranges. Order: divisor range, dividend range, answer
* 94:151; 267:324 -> 1.22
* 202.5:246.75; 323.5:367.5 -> 1.31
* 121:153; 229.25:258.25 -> 1.07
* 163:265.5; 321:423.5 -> 1.39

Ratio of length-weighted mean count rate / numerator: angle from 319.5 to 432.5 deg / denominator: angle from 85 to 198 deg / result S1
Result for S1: 1.42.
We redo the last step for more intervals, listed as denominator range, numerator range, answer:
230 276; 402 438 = 1.30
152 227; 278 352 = 1.38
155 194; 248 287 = 1.20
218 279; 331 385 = 1.25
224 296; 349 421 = 1.26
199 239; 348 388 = 1.33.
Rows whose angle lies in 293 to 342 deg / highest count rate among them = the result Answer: 126.1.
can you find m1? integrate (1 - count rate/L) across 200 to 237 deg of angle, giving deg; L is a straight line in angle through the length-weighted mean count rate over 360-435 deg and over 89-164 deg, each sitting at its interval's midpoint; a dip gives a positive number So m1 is 3.9 deg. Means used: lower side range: 90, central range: 91.4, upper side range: 125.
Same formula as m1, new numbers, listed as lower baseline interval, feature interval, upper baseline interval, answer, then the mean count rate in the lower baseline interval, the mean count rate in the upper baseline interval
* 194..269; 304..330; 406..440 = -3.55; 92.8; 125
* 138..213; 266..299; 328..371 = 1.03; 84.1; 121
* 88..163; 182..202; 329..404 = 3.52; 90.1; 123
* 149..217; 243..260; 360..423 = 0.26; 83.8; 126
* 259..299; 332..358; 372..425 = -0.99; 102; 127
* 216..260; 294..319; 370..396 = -1.80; 96.1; 124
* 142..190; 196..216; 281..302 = 1.39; 83.7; 108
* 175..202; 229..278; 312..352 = 1.35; 81.5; 122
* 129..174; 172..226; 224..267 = 3.94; 86.8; 96.7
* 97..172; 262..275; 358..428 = 1.48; 89.4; 126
